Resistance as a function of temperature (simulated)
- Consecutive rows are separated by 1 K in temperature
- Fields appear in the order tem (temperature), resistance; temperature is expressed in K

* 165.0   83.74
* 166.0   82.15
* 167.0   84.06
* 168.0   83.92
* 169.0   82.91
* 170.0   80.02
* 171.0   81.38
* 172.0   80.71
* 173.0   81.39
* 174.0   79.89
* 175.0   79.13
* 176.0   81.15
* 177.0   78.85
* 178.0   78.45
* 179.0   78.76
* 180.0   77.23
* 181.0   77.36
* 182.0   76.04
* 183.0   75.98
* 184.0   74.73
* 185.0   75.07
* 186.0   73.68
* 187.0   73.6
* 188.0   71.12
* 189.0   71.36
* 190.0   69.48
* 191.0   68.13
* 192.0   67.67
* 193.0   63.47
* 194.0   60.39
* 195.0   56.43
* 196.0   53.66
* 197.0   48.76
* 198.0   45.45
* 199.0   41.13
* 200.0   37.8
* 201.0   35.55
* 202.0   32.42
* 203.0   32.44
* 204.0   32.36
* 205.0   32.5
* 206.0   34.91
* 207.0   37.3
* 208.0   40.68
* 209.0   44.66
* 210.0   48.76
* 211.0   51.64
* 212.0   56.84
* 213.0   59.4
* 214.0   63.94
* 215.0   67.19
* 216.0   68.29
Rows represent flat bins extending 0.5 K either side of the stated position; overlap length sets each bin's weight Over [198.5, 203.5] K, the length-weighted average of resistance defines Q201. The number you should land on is 35.9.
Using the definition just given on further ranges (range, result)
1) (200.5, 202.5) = 34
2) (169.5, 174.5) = 80.7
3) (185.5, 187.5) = 73.6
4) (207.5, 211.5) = 46.4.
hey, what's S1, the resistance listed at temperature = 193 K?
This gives 63.47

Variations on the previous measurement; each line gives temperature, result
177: 78.85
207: 37.3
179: 78.76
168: 83.92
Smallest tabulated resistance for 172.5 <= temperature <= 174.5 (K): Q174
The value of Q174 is 79.89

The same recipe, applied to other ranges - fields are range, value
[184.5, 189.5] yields 71.12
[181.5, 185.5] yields 74.73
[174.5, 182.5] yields 76.04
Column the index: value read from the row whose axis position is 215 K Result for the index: 67.19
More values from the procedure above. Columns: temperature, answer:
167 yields 84.06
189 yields 71.36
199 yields 41.13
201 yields 35.55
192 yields 67.67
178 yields 78.45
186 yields 73.68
